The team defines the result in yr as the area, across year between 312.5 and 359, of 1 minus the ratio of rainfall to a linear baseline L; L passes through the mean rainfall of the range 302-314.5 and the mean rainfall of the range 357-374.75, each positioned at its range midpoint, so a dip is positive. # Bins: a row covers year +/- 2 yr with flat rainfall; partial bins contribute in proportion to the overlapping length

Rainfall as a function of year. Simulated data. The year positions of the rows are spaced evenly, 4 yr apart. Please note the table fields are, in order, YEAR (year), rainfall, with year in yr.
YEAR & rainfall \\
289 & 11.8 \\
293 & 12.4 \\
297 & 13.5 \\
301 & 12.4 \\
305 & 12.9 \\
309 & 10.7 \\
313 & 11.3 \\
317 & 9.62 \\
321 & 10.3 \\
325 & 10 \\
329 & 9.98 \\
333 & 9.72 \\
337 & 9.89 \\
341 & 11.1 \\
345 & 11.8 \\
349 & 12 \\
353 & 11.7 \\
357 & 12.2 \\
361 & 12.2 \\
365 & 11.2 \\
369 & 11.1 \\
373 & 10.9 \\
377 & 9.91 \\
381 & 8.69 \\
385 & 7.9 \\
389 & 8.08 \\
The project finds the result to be 3.2 yr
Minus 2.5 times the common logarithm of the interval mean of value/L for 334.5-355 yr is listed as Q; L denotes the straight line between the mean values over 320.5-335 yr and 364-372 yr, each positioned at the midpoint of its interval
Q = -0.08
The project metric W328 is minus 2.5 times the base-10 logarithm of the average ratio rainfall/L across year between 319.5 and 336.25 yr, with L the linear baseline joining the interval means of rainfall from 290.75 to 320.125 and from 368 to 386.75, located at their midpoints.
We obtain 0.12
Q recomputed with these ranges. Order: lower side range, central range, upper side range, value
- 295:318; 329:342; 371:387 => 0.07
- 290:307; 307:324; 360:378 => 0.18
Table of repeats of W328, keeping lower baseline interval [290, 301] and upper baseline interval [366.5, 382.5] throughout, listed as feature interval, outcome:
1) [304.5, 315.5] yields 0.085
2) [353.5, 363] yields -0.130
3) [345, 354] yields -0.079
